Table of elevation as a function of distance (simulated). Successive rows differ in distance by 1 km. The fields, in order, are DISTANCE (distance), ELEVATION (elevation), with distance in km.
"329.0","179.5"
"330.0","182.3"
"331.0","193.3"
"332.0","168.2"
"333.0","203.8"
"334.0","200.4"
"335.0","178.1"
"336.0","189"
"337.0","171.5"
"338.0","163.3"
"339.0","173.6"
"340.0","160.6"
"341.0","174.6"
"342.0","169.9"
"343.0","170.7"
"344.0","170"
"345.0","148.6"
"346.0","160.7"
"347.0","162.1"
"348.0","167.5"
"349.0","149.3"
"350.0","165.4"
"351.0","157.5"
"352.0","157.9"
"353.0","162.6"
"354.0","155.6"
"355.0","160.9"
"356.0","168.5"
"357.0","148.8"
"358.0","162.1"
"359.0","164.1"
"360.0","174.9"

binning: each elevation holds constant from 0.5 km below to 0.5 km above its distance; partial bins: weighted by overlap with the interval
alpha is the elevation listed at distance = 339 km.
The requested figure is 173.6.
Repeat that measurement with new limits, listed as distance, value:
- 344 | 170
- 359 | 164.1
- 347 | 162.1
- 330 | 182.3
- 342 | 169.9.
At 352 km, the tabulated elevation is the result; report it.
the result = 157.9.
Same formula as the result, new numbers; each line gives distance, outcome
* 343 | 170.7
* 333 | 203.8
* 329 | 179.5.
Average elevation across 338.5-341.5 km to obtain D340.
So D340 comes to 170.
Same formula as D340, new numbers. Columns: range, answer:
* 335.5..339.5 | 174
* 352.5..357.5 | 159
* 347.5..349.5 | 158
